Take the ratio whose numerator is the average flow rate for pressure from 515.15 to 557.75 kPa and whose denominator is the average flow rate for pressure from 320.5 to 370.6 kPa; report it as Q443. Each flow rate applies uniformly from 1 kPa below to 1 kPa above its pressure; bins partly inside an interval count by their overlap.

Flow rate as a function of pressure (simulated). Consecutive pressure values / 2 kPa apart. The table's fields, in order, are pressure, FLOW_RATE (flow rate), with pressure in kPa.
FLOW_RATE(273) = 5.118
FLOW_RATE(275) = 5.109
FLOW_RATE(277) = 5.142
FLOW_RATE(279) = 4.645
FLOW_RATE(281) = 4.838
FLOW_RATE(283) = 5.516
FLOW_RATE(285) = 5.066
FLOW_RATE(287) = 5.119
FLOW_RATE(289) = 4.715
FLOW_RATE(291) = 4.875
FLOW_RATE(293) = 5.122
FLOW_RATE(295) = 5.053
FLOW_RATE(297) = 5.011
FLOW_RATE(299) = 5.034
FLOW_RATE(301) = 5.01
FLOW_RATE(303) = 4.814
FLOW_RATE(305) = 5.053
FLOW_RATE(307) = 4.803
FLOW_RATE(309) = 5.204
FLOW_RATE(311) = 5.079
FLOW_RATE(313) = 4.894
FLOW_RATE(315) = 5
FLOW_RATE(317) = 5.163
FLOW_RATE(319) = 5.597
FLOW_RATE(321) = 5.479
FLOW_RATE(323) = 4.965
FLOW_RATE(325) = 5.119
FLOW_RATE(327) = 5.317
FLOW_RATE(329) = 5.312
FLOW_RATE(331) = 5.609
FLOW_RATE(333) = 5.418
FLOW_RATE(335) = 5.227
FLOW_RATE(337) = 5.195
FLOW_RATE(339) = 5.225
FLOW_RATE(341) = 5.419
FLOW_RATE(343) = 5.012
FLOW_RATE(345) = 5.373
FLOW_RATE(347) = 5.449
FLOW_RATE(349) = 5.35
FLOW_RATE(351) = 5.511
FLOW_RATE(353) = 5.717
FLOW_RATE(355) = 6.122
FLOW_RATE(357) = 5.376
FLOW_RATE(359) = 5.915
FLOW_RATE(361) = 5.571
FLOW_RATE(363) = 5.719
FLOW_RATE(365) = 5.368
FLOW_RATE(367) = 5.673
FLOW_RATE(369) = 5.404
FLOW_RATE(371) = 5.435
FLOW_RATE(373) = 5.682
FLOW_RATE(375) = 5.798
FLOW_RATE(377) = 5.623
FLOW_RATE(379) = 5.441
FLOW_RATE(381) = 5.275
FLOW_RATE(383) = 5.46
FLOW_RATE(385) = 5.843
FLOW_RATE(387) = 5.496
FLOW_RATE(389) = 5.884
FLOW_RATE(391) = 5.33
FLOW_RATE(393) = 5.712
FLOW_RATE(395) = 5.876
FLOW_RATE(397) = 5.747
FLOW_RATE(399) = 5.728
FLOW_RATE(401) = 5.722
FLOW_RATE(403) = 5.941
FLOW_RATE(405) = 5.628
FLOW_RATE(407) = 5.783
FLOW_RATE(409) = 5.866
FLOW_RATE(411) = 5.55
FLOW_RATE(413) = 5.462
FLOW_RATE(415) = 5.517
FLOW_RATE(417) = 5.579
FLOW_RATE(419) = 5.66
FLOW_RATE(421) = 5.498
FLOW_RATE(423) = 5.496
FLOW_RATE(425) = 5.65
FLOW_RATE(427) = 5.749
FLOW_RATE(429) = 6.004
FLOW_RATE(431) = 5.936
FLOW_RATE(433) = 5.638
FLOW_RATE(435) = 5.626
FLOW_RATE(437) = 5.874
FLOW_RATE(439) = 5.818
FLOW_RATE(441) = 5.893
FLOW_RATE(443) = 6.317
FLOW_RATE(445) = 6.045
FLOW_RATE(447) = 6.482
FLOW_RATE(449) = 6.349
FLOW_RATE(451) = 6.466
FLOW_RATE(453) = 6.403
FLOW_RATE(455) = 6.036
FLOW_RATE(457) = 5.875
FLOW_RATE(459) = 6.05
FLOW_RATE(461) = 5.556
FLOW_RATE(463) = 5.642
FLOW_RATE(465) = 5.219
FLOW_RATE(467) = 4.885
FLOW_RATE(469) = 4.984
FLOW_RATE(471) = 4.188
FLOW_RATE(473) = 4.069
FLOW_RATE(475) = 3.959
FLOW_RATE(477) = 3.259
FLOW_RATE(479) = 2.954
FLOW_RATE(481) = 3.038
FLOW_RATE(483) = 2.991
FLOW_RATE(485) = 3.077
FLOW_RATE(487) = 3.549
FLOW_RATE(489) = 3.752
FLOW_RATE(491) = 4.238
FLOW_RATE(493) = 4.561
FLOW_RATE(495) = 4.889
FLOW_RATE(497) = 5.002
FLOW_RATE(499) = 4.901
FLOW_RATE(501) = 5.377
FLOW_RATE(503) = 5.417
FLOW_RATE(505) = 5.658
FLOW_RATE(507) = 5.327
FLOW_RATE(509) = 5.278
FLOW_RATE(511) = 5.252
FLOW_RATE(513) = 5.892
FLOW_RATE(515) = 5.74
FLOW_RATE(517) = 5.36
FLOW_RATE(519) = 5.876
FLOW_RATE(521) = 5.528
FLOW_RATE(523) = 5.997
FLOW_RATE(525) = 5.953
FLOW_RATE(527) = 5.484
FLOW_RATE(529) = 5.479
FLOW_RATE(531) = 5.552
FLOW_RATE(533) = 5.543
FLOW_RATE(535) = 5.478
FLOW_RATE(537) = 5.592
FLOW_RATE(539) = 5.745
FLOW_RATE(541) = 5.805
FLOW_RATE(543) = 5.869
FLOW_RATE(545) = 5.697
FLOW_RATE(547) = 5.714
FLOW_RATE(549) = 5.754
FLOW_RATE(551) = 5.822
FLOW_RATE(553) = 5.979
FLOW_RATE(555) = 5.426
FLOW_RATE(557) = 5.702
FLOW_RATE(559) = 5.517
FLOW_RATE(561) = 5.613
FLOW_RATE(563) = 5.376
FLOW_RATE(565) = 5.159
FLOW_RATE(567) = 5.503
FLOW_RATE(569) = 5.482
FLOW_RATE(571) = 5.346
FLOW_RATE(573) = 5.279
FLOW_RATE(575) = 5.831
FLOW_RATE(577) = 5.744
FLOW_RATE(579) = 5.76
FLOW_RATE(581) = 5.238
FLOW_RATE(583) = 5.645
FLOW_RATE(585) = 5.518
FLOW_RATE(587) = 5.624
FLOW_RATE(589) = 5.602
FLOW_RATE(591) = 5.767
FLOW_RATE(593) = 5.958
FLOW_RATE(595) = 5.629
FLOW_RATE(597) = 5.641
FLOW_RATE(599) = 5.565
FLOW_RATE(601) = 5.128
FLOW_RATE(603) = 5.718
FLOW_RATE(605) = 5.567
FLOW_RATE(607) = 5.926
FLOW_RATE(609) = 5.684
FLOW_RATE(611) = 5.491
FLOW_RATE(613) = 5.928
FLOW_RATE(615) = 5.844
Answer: 1.05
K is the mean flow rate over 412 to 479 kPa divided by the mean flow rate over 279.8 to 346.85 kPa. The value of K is 1.07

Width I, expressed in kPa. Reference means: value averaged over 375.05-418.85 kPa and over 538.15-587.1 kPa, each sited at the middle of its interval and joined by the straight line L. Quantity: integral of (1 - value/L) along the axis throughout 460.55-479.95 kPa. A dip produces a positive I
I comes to 4.1 kPa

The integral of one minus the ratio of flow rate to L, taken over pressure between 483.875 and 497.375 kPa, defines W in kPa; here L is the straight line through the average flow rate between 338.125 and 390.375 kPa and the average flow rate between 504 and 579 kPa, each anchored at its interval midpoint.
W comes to 3.6 kPa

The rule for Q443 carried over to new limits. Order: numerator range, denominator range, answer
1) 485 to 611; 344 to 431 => 0.97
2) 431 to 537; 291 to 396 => 0.97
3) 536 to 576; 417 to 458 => 0.95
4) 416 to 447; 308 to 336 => 1.11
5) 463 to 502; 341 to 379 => 0.75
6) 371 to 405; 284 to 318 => 1.13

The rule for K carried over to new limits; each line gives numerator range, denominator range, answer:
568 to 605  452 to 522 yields 1.15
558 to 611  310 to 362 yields 1.04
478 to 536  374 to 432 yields 0.87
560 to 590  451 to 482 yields 1.13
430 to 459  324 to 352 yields 1.14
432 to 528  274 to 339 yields 1.01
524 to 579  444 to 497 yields 1.17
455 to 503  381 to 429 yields 0.79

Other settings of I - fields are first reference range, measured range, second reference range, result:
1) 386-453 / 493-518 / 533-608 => 1.69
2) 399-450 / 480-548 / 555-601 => 6.23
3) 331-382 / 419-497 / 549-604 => 5.94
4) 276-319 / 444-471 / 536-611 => -2.11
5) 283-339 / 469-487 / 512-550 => 6.54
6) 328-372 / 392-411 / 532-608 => -0.90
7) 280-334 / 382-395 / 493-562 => -0.89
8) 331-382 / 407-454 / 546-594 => -2.82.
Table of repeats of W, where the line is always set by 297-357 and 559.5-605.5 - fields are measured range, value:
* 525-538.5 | -0.2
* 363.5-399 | -1.9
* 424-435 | -0.8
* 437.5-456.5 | -2.8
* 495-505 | 0.5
